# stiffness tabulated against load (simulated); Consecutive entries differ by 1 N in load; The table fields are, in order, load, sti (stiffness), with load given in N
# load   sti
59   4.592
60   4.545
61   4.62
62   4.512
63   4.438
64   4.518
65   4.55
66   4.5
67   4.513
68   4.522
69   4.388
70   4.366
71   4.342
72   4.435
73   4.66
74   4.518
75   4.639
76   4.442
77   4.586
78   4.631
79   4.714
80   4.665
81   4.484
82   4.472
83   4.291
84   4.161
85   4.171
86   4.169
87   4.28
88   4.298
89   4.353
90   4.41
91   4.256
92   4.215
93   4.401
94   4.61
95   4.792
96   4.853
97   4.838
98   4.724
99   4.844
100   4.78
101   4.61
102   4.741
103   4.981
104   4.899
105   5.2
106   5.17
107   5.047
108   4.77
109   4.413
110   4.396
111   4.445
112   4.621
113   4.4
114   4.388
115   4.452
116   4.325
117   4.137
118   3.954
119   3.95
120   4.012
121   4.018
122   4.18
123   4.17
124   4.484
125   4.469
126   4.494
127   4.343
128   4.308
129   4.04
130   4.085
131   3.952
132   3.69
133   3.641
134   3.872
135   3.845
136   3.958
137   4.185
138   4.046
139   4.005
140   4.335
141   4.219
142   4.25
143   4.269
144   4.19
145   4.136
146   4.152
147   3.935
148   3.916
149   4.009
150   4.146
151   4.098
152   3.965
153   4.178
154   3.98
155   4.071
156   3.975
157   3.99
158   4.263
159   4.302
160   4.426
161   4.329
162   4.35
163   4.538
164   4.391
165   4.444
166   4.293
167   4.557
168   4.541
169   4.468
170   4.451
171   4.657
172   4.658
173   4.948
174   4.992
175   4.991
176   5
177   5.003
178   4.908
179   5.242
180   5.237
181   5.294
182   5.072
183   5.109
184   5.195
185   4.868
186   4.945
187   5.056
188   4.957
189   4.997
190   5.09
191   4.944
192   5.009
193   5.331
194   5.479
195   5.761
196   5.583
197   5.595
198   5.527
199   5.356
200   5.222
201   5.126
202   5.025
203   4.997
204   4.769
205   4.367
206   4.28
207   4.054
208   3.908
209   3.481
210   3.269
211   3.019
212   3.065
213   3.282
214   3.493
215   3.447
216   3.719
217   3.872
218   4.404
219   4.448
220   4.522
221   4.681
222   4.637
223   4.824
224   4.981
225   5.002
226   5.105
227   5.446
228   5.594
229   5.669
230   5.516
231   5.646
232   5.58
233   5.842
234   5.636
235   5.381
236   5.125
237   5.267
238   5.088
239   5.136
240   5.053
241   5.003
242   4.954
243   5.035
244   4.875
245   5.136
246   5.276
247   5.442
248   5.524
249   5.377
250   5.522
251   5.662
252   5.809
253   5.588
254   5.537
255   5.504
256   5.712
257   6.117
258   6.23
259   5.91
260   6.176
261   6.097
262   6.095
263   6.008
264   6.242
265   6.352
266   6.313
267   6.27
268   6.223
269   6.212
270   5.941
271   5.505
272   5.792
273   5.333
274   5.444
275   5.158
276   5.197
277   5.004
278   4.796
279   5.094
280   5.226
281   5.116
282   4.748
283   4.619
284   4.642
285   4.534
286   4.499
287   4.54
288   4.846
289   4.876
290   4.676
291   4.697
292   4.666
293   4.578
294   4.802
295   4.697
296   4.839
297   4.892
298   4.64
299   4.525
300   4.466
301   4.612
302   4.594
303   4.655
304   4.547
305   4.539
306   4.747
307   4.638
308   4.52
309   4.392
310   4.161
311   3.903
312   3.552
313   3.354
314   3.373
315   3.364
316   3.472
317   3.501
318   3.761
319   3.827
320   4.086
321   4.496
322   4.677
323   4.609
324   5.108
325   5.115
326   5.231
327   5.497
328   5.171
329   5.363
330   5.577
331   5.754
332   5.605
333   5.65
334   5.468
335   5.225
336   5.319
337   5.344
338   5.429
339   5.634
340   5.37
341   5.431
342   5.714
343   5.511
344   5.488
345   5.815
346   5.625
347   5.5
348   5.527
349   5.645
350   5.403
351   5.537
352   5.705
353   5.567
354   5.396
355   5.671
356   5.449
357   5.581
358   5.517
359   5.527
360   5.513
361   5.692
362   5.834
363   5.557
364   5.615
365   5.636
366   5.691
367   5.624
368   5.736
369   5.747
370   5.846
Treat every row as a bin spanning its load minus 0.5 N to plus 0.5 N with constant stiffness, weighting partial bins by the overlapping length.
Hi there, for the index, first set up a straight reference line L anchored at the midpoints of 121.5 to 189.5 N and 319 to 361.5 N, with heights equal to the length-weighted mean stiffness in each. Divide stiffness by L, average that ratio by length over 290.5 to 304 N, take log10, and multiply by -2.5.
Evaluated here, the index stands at 0.108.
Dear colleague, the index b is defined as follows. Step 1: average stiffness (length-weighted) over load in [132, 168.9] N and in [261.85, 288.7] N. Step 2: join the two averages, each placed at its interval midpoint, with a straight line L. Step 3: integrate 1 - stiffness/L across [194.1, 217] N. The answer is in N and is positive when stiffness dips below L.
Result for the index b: 1.5 N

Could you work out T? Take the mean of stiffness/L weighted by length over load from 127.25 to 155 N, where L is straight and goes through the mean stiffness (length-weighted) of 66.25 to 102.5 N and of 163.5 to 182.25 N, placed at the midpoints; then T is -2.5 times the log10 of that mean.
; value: 0.16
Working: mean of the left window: 4.5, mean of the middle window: 4.05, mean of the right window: 4.79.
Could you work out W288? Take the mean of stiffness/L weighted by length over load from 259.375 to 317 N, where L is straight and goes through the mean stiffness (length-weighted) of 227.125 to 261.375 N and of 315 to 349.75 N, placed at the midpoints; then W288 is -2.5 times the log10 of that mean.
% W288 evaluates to 0.08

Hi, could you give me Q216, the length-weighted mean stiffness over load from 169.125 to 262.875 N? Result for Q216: 5.02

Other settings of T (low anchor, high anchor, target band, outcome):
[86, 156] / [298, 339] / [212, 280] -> -0.170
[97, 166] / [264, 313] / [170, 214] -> -0.059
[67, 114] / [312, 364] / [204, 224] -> 0.214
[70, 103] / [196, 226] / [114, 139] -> 0.092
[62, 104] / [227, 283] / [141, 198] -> 0.086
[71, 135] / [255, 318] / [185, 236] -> -0.009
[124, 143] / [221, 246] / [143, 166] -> 0.043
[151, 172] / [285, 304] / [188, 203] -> -0.195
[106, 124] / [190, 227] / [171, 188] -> -0.118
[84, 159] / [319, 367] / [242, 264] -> -0.140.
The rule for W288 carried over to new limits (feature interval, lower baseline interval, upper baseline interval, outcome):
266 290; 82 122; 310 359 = -0.067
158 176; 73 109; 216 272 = 0.106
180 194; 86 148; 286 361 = -0.122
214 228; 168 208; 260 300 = 0.121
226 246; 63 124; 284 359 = -0.122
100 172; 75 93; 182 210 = 0.084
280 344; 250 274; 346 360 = 0.203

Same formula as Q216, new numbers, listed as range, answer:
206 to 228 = 4.16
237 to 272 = 5.67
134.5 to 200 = 4.62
